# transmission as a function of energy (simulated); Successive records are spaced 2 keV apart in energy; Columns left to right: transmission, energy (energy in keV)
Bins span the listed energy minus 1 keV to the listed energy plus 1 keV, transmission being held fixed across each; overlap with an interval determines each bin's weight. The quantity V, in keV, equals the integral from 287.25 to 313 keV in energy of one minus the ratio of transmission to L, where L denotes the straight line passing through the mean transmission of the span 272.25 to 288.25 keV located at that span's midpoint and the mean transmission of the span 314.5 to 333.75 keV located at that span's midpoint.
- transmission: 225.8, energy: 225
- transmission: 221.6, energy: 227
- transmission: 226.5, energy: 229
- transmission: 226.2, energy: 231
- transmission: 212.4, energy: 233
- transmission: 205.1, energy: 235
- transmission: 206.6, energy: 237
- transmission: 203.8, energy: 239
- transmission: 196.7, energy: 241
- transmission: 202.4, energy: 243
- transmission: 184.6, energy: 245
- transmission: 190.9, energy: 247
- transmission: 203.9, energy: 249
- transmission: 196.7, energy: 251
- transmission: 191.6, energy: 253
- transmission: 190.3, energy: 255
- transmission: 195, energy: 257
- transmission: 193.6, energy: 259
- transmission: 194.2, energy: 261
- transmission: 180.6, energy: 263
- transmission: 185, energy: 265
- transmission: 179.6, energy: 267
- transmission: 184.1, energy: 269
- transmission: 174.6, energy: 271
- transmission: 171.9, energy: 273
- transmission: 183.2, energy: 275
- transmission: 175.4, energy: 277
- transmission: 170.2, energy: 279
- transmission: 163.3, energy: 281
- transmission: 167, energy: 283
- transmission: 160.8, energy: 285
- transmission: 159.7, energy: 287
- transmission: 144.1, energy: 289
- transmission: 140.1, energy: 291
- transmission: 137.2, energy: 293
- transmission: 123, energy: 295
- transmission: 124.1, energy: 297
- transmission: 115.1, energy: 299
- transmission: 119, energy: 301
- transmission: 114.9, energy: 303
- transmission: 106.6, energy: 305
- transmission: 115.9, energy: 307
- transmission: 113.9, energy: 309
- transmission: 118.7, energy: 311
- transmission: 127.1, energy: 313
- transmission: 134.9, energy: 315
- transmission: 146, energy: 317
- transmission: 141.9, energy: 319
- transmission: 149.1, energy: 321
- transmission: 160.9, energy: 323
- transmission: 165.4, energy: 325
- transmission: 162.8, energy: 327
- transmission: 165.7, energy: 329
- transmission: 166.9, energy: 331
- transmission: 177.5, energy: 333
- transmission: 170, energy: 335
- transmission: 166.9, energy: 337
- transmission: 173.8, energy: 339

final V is 6.2 keV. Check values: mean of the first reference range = 169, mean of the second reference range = 157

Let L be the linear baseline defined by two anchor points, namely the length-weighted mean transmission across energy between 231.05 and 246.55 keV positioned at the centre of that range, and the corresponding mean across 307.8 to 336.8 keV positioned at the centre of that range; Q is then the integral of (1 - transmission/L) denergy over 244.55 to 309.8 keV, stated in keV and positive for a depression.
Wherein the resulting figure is 6.5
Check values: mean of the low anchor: 203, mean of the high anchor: 150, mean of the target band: 162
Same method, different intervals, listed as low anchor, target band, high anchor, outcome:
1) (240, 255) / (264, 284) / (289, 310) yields -2.25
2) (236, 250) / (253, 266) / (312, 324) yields -0.25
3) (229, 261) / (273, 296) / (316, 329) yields 2.64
